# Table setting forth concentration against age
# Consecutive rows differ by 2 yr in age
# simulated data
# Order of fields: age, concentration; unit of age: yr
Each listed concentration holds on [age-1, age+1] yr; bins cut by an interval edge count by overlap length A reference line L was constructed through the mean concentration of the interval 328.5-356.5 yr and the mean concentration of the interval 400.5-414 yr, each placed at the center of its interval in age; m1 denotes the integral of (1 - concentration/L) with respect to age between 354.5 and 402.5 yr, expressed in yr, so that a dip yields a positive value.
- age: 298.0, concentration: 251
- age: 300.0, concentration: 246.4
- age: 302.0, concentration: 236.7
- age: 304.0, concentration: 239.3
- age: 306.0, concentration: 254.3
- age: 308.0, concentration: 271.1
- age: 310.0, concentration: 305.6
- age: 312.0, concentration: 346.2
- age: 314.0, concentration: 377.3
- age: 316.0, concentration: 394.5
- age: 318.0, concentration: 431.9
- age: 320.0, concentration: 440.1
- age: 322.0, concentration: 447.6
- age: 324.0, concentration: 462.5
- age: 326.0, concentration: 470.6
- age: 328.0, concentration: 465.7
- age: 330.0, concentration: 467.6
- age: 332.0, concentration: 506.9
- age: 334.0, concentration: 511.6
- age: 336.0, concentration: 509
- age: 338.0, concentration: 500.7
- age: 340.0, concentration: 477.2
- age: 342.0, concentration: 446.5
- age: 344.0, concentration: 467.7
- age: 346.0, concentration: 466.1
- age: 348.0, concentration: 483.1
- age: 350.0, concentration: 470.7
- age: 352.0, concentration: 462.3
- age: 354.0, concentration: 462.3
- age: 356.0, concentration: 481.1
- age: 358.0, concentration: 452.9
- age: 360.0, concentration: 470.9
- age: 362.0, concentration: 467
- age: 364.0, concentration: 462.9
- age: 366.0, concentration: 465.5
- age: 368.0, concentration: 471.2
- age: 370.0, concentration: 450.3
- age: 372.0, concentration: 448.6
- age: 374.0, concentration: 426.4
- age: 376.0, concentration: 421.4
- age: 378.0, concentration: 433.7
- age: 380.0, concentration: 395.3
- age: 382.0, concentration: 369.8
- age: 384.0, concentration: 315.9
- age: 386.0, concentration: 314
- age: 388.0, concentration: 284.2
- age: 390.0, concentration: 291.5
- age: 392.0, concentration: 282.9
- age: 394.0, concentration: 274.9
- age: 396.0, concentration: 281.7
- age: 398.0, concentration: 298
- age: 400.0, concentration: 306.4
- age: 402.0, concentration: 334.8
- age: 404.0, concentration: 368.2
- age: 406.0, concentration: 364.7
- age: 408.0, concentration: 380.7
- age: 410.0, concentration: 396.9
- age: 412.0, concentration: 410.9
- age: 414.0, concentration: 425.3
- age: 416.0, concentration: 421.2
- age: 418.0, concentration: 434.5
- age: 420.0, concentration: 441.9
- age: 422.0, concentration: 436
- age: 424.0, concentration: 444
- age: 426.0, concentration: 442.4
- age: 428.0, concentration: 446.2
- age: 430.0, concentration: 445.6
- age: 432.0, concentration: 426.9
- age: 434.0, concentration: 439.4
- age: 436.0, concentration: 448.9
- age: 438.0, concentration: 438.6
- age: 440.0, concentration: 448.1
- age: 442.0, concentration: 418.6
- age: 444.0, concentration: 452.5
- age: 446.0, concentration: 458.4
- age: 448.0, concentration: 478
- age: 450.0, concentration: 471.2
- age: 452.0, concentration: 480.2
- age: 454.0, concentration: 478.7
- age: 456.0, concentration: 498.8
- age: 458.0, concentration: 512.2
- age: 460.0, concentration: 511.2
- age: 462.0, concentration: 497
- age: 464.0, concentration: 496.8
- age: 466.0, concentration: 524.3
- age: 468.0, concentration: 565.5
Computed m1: 4.6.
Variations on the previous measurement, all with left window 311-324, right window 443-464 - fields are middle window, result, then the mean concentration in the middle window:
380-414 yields 8.96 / 334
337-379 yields -2.82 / 461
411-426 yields 1.10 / 431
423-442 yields 1.29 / 441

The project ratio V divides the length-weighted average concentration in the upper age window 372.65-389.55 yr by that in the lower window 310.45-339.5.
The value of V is 0.8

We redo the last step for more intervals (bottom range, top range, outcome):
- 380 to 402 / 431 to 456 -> 1.48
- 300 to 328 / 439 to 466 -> 1.33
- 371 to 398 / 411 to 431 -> 1.25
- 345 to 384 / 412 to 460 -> 1.01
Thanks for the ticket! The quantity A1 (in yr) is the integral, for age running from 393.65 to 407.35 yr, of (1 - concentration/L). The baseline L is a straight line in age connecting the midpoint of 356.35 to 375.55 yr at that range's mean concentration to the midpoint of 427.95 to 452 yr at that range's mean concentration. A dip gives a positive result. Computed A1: 4.0 yr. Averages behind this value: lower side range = 457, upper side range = 449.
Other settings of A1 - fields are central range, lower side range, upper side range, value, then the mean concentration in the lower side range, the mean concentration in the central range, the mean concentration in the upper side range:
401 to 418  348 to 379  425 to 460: 2.5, 457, 391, 459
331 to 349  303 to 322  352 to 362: -2.8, 346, 485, 466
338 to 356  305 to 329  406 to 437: -3.1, 389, 470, 427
